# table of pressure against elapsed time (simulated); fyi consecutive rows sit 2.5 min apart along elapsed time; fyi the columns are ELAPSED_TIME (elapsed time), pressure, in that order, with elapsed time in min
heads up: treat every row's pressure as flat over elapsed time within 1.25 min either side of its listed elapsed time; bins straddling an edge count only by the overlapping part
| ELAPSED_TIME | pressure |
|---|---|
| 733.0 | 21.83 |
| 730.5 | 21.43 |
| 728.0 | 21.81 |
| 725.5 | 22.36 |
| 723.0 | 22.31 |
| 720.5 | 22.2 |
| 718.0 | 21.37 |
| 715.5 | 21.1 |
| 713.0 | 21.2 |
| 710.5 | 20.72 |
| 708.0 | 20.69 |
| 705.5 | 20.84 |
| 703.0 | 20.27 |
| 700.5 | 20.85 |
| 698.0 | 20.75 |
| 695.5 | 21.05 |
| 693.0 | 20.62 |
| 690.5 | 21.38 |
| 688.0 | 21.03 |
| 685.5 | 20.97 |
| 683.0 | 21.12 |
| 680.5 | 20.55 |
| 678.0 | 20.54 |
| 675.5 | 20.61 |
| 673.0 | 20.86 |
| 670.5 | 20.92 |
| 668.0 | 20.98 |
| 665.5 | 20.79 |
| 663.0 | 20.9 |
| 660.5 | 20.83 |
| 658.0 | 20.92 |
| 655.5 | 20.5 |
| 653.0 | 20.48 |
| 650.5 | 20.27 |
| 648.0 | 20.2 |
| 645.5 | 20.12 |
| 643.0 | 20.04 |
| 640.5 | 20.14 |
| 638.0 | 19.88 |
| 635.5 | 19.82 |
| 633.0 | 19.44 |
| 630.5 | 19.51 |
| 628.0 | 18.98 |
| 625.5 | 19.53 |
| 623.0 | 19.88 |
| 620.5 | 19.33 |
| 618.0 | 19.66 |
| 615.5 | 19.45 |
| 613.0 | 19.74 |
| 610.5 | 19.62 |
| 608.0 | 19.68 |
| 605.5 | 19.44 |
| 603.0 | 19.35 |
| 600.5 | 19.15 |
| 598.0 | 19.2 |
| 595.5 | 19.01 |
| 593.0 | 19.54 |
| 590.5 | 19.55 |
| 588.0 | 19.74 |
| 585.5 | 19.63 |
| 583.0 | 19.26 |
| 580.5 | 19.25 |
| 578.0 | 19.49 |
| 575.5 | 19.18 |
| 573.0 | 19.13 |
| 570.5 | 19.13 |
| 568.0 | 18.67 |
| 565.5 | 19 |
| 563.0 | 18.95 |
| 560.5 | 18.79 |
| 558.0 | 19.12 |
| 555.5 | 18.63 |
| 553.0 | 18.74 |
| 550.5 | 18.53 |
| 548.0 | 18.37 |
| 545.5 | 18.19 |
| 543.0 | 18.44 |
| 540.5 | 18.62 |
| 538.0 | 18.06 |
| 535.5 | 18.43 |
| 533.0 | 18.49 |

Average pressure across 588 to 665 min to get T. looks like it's 19.8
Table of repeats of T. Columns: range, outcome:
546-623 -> 19.2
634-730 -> 20.8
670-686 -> 20.8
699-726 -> 21.2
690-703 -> 20.8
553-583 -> 19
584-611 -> 19.4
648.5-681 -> 20.7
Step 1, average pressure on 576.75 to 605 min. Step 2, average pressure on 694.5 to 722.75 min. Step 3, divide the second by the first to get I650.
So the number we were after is 1.1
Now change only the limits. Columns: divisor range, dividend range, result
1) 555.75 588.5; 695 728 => 1.11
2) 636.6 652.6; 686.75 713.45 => 1.04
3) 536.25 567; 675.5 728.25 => 1.13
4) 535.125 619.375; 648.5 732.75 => 1.10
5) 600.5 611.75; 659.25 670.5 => 1.07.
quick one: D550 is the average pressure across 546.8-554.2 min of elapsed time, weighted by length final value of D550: 18.5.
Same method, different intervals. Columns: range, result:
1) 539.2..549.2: 18.4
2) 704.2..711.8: 20.7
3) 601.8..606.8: 19.4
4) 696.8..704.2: 20.6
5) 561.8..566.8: 19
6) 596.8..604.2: 19.2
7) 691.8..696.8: 20.8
